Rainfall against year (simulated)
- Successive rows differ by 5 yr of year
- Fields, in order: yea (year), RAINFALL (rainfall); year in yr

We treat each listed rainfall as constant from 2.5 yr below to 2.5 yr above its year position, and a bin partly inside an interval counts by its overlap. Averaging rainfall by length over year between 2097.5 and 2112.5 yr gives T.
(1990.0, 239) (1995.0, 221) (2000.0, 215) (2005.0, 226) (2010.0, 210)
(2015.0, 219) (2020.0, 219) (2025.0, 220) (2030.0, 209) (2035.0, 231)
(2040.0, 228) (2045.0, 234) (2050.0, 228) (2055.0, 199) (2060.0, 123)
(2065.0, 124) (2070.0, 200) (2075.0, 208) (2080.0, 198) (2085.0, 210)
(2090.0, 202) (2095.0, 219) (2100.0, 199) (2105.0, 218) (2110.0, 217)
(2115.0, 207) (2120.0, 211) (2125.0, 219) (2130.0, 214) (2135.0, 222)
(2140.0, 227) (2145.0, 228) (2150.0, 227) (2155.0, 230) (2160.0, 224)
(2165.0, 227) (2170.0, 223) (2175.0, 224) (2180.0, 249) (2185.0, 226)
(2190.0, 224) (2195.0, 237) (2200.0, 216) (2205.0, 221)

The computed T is 211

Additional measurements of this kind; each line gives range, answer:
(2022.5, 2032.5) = 214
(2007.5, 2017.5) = 214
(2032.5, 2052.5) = 230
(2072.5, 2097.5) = 207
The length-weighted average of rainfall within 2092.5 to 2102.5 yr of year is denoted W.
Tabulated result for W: 209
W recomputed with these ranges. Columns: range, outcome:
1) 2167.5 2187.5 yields 230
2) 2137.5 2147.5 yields 228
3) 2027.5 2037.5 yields 220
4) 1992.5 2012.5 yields 218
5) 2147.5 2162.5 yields 227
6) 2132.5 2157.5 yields 227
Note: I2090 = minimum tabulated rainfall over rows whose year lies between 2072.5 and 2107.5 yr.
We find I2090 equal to 198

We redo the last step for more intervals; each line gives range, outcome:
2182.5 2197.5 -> 224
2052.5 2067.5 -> 123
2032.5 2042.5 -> 228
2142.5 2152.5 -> 227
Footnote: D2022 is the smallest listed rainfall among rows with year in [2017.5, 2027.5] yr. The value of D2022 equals 219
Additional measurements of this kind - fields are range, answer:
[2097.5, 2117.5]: 199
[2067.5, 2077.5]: 200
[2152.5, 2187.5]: 223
